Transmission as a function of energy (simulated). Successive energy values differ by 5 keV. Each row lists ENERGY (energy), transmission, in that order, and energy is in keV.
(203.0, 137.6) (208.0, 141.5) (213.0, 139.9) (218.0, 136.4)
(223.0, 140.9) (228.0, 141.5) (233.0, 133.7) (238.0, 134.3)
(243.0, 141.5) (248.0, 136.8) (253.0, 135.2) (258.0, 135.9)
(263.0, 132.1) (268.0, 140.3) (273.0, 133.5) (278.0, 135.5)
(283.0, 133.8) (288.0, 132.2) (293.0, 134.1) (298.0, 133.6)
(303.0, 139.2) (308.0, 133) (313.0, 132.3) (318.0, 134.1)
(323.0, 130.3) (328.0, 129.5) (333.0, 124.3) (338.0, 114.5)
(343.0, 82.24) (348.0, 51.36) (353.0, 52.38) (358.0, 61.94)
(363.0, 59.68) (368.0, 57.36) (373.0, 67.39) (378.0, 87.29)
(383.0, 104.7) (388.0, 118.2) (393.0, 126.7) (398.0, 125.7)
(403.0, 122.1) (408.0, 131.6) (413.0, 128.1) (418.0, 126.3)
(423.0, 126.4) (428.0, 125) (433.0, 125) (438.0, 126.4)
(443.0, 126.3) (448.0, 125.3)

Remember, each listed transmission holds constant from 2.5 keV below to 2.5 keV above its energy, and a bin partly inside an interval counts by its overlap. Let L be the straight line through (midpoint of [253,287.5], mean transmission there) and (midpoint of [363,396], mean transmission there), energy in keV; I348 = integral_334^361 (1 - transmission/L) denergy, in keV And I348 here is 7.7 keV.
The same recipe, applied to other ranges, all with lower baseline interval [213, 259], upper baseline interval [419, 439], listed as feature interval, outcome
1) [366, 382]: 6.79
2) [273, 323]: -0.09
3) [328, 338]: 0.64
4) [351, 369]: 9.96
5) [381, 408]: 1.46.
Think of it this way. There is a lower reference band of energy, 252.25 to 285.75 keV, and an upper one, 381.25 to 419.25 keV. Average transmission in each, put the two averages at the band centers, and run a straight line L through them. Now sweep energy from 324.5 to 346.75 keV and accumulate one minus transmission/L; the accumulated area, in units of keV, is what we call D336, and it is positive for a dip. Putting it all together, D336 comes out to 3.3 keV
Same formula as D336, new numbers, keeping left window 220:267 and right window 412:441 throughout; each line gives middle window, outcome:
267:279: -0.07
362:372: 5.40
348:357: 5.30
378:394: 2.18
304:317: -0.06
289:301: 0.01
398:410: 0.10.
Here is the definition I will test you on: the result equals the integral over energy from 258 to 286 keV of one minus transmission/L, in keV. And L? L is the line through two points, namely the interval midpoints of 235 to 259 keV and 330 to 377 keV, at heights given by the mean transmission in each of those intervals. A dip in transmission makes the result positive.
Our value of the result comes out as -2.94 keV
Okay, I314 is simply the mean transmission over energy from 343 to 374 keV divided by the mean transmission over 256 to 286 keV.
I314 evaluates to 0.44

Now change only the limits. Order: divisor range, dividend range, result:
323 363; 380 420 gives 1.38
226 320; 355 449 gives 0.80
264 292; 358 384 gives 0.54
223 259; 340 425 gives 0.70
